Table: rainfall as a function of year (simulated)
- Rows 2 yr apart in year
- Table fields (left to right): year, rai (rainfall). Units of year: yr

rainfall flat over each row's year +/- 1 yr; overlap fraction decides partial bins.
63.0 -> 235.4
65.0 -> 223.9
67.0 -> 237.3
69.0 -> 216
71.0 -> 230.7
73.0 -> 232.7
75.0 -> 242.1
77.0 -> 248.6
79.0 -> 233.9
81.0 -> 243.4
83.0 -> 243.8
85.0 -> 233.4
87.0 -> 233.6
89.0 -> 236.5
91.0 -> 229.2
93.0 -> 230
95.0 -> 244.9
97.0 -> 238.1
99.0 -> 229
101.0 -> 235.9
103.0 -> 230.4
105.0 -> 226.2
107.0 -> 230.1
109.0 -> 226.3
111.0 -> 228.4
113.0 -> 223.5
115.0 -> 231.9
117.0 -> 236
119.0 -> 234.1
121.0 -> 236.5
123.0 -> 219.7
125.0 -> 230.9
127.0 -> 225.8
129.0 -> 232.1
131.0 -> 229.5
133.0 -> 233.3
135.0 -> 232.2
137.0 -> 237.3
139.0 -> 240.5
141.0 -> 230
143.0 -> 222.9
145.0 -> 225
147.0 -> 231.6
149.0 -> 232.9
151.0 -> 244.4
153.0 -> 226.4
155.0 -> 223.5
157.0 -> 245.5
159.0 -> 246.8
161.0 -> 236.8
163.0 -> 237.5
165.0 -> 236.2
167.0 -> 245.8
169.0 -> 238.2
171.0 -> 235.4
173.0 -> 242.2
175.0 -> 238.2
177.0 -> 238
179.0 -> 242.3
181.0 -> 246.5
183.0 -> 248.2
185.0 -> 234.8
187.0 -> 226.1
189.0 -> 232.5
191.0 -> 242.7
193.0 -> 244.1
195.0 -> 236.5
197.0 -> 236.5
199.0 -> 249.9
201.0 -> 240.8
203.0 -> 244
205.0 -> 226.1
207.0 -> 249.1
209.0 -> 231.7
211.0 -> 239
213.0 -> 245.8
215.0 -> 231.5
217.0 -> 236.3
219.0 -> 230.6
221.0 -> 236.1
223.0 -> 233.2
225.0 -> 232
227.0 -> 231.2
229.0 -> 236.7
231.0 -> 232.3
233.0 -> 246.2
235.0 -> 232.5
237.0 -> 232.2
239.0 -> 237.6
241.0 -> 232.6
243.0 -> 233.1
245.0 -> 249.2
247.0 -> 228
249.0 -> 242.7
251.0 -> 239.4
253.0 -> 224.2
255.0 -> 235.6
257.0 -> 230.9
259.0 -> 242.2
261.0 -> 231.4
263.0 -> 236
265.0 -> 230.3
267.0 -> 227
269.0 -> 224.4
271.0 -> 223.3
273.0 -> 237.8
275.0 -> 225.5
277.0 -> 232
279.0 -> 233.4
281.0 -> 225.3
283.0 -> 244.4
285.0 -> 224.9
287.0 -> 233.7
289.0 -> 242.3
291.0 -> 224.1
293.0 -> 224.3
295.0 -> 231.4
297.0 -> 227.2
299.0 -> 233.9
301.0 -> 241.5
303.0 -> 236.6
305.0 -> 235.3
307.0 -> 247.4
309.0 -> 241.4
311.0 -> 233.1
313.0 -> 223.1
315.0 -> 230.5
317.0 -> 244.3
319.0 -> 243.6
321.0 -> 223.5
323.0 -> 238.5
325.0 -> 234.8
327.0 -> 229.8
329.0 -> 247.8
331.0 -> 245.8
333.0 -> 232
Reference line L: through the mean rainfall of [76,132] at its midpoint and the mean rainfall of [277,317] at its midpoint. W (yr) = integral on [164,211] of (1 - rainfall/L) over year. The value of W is -1.2 yr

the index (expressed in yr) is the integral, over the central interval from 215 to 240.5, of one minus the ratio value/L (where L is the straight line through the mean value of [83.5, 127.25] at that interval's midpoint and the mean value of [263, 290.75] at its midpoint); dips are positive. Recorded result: -0.37 yr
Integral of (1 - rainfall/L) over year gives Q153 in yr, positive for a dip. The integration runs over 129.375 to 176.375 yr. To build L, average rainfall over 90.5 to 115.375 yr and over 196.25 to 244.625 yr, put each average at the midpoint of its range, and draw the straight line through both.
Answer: -0.4 yr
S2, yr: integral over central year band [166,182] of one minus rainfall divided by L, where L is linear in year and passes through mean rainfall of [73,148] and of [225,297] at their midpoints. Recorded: -0.5 yr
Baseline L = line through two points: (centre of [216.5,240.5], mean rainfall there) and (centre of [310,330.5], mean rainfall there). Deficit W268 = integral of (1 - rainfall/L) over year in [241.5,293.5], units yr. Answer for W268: 0.5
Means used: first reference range 235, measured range 233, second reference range 235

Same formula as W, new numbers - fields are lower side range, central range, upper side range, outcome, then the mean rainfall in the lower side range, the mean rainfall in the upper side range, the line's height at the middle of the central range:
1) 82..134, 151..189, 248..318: -1.0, 232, 233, 232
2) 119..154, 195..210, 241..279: -0.5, 231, 233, 232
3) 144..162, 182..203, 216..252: -0.4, 235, 236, 235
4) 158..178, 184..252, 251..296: -0.4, 240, 231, 236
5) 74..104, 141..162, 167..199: 0.5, 237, 239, 239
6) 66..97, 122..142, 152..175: 0.5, 236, 238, 237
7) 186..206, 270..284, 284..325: 0.2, 238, 234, 235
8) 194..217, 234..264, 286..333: 0.3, 239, 235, 237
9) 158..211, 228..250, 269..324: 0.0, 239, 233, 236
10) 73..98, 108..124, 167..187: 0.6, 238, 240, 239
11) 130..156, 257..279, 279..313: 0.2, 232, 234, 233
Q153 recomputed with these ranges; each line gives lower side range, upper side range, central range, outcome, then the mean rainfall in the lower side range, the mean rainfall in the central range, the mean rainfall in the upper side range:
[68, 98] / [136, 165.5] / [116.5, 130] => 0.3 yr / 236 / 231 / 234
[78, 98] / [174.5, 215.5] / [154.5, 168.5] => -0.1 yr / 237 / 239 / 239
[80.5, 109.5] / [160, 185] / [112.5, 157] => 1.1 yr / 234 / 231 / 240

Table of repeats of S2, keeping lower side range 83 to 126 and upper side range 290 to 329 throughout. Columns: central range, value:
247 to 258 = 0.0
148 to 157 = 0.0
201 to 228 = -0.3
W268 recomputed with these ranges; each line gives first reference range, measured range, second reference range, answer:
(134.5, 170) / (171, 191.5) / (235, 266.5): -0.3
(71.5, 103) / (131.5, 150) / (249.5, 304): 0.3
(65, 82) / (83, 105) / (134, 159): 0.0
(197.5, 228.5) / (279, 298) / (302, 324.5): 0.4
